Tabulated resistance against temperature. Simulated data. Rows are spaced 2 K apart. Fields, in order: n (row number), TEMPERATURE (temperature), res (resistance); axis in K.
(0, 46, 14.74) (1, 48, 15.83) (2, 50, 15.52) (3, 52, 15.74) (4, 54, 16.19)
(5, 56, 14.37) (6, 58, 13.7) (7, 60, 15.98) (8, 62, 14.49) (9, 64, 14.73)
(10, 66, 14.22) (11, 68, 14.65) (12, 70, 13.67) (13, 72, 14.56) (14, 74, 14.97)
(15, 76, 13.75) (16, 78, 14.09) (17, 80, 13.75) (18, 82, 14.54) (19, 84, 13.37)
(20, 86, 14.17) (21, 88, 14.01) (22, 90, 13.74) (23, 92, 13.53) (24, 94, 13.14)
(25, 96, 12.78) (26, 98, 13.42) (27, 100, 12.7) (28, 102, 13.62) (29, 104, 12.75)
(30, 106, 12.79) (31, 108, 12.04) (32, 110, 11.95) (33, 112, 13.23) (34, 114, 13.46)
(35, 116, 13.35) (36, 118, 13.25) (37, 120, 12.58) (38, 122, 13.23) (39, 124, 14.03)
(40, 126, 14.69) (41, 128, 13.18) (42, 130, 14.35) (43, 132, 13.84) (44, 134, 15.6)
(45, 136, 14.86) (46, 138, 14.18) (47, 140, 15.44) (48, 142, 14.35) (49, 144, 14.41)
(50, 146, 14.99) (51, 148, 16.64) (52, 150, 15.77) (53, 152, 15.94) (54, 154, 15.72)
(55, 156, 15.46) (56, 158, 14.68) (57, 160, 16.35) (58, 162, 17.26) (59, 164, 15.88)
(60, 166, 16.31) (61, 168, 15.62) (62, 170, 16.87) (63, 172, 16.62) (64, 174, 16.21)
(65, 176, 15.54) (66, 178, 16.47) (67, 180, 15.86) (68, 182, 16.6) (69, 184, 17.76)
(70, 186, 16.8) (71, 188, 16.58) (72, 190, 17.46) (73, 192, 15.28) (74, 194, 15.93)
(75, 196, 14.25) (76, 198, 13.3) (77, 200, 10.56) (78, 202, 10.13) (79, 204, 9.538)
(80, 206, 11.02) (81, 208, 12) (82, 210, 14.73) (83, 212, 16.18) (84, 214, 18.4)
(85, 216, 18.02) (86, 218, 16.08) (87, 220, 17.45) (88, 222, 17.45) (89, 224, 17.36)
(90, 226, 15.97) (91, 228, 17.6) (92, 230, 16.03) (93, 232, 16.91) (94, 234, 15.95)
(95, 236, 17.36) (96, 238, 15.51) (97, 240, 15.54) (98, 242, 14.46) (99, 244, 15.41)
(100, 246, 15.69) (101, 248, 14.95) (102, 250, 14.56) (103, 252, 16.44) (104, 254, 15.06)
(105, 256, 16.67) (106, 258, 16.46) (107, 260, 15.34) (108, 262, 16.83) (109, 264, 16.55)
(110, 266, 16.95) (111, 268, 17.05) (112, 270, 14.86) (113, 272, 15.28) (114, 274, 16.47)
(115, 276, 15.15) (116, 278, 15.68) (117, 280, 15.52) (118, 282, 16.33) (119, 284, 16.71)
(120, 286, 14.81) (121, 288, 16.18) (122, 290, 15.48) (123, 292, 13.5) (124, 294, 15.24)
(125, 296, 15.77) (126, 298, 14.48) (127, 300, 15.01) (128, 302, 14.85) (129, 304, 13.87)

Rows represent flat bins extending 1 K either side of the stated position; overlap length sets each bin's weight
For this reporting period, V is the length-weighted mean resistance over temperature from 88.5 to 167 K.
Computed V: 14.2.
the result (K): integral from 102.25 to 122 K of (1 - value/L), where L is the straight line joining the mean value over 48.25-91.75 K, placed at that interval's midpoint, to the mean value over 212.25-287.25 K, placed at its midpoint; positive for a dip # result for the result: 2.7 K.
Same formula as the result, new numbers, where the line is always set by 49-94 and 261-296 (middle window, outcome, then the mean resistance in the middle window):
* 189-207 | 2.60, 13.1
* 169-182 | -1.01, 16.3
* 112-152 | 1.30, 14.3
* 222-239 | -1.27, 16.6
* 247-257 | 0.06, 15.5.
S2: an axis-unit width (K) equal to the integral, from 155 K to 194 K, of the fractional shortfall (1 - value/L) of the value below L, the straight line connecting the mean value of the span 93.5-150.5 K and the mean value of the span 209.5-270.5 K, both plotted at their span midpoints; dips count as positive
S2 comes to -3.6 K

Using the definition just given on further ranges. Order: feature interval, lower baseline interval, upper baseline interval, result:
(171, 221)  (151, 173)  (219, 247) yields 3.2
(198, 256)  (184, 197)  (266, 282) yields 2.9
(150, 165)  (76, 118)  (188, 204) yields -2.5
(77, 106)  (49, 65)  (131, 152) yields 3.0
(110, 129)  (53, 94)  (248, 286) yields 1.7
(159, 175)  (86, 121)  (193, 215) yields -3.8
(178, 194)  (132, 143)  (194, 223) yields -2.4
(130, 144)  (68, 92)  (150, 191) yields 0.7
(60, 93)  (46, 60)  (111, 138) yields 1.3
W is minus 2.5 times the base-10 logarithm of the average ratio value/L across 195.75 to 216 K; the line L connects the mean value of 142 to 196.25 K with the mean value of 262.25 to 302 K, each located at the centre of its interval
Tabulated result 0.20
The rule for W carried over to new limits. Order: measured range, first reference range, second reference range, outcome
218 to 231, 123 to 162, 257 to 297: -0.09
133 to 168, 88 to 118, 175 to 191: -0.02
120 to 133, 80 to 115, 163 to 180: 0.05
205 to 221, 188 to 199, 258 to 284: 0.00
